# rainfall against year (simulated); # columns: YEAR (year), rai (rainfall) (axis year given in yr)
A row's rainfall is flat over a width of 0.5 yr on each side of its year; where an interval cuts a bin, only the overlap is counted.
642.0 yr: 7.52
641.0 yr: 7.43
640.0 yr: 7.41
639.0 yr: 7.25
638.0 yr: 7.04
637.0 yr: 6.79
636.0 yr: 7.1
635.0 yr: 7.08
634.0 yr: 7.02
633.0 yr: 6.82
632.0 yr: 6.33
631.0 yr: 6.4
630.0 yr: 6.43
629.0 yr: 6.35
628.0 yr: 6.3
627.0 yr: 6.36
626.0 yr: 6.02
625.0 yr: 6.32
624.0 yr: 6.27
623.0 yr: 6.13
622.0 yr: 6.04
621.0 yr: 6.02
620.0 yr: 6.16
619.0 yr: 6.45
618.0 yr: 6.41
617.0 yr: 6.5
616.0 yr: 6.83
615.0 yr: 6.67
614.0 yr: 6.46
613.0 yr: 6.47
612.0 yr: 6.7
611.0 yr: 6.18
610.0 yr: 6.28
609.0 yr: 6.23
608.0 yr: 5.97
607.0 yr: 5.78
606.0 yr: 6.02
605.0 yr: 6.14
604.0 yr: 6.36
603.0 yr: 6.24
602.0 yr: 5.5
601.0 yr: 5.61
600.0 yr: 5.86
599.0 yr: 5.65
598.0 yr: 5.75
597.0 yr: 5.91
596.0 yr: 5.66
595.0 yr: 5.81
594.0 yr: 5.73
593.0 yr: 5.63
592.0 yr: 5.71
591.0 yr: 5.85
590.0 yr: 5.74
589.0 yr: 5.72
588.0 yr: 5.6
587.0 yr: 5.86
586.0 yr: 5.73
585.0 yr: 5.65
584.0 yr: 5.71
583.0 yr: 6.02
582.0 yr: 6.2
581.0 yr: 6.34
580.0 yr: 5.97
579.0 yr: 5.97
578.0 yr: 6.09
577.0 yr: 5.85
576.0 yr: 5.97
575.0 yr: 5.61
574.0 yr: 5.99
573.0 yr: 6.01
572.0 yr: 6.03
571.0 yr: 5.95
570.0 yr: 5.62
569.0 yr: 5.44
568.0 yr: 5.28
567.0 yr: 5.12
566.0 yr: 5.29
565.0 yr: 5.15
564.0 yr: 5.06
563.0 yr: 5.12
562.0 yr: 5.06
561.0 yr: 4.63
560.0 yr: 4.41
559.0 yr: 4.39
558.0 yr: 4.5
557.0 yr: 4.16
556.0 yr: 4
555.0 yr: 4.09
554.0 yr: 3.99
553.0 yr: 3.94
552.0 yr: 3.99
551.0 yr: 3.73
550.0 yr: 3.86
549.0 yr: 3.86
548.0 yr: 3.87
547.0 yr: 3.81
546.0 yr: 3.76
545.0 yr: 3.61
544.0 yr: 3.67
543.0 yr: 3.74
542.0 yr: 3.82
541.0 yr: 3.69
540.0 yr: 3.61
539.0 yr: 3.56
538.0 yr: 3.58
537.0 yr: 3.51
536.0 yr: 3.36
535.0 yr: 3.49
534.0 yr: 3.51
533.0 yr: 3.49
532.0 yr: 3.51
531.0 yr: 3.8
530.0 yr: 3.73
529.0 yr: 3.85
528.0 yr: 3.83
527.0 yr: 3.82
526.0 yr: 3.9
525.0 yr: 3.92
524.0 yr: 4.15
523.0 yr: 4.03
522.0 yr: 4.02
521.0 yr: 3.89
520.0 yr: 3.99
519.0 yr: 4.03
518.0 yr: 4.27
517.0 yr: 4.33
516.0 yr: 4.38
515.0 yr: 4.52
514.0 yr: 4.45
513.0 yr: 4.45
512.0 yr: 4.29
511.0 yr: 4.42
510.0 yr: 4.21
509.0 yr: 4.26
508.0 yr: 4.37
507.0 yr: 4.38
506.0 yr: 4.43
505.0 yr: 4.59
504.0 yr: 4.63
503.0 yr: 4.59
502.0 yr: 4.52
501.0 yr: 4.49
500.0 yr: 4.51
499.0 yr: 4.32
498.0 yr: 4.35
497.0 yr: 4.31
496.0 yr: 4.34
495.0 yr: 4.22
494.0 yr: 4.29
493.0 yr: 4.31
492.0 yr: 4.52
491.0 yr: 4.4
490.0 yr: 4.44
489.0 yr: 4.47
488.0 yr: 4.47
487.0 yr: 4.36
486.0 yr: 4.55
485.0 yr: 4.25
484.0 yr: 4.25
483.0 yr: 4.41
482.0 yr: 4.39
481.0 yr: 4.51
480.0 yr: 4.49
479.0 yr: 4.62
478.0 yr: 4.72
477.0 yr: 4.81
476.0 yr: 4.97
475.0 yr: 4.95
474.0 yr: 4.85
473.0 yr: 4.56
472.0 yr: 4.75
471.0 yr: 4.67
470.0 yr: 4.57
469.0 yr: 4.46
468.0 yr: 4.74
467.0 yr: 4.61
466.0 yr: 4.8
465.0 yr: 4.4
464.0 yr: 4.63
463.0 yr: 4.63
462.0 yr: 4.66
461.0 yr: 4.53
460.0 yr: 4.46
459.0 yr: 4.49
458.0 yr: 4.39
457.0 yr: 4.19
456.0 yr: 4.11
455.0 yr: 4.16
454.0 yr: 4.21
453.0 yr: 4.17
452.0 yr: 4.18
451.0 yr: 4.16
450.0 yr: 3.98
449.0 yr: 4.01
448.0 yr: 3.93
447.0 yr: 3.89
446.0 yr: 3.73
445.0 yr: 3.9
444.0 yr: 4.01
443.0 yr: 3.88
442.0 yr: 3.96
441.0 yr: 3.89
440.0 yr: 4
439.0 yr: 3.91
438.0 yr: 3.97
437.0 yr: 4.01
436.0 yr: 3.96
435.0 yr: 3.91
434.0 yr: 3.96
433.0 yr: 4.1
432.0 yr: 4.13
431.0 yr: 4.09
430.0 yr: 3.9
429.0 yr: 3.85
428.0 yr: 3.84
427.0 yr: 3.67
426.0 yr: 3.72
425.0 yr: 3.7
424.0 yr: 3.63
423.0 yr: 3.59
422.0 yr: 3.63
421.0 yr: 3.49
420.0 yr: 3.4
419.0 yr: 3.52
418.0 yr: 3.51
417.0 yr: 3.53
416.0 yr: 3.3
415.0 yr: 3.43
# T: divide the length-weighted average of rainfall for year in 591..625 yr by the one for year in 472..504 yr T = 1.4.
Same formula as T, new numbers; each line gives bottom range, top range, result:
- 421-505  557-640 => 1.40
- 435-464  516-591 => 1.11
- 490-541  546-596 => 1.26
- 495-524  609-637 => 1.49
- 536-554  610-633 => 1.70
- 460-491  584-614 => 1.29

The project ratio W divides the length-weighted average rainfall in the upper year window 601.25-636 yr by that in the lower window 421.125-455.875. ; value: 1.61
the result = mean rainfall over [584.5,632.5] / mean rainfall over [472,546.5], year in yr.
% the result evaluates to 1.45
